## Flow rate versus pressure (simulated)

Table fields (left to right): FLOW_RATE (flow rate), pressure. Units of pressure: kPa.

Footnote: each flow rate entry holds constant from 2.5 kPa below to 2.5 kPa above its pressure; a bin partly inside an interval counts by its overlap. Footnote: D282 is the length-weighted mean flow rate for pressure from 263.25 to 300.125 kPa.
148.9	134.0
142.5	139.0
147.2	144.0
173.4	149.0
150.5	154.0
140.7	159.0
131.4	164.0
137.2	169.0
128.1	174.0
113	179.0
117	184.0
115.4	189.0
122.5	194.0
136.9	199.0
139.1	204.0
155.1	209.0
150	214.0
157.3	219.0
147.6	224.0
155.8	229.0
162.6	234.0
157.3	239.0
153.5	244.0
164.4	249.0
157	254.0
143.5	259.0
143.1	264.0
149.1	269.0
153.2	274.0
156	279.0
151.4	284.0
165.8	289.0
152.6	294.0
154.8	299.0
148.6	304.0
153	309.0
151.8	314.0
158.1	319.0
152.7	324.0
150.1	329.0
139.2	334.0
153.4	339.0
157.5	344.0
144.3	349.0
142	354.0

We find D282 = 154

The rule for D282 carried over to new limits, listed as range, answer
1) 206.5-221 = 154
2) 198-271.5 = 152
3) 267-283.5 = 153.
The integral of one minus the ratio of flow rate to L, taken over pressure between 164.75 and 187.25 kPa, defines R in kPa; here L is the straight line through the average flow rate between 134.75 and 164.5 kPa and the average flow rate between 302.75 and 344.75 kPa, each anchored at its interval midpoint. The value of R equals 3.8 kPa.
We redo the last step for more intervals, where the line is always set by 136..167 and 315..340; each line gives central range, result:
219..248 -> -1.4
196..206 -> 0.8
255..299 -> -0.7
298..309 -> -0.1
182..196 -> 2.8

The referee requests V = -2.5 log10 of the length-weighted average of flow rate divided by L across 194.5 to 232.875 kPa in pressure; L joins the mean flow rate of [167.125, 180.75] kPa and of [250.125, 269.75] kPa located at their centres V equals -0.084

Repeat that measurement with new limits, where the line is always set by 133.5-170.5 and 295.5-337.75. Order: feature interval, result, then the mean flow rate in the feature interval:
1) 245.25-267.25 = -0.02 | 152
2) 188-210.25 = 0.11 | 134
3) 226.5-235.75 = -0.07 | 159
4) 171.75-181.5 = 0.22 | 120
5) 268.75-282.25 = -0.02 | 153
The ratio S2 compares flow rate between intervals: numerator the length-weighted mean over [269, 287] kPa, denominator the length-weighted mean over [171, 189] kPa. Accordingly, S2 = 1.28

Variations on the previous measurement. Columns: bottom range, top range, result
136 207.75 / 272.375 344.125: 1.13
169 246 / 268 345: 1.09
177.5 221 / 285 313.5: 1.15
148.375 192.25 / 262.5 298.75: 1.16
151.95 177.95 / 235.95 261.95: 1.14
